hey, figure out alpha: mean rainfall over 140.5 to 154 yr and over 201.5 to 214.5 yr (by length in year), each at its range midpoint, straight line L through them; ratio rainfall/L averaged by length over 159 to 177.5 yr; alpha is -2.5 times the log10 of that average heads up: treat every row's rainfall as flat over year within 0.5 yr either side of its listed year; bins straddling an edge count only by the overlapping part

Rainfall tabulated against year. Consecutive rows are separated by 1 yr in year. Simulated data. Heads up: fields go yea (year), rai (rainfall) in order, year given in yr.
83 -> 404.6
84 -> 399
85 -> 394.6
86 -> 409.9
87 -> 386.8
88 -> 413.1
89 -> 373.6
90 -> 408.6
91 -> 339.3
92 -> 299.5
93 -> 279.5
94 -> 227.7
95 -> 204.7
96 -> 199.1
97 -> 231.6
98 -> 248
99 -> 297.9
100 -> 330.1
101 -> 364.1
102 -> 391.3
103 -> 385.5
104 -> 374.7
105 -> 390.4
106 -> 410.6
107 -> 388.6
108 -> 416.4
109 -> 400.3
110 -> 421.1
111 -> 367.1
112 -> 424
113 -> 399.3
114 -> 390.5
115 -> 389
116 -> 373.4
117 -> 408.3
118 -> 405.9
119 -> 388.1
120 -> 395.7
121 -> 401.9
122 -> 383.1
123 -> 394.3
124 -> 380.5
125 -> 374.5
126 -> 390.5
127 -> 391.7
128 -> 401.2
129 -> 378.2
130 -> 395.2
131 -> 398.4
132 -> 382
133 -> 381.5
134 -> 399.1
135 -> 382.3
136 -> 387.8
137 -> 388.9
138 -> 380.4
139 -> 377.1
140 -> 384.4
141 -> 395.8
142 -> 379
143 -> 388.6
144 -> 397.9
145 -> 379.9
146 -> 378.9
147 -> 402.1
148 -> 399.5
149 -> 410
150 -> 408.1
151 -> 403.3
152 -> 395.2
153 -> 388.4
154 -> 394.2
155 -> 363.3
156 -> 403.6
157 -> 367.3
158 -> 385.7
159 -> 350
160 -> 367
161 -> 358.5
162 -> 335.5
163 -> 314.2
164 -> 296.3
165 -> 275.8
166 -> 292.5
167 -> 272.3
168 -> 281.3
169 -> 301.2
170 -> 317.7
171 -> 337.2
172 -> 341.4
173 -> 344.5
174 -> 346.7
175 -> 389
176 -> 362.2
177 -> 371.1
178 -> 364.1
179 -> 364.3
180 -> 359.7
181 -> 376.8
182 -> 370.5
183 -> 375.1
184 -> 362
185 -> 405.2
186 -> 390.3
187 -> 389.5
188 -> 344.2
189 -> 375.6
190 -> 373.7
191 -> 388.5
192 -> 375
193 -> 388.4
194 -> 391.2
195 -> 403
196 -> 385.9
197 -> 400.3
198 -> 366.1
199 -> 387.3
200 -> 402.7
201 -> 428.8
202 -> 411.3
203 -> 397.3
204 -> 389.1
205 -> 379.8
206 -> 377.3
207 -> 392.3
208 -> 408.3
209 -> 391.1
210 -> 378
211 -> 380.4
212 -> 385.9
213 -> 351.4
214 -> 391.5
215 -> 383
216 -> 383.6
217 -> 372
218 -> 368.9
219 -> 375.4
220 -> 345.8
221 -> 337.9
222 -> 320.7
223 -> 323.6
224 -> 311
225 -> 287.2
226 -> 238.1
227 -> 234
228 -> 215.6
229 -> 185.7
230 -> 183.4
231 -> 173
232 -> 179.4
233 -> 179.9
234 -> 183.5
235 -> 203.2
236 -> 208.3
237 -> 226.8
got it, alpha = 0.19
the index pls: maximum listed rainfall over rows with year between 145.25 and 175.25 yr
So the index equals 410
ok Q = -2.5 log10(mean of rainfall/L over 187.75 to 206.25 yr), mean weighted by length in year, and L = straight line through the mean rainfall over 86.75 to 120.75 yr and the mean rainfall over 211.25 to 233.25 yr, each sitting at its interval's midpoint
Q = -0.24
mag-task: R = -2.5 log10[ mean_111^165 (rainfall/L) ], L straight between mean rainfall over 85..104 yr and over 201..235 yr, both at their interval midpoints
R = -0.184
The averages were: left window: 325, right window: 322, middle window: 384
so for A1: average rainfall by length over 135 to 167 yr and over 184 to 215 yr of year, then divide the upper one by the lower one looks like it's 1.04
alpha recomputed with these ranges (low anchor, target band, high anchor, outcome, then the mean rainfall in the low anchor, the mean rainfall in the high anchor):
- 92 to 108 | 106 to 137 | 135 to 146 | -0.118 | 318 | 385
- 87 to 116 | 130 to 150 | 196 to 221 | -0.079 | 350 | 384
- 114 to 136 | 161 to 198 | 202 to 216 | 0.096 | 390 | 386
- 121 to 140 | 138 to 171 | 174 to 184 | 0.050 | 387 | 369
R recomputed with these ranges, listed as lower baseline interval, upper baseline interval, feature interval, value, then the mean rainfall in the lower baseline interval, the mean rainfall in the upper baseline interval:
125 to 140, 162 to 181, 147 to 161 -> -0.09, 388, 331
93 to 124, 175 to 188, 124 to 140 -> -0.07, 359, 374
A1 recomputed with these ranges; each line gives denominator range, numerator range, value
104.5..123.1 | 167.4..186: 0.89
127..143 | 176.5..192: 0.97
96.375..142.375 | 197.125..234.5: 0.87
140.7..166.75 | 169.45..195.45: 1.00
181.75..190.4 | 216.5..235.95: 0.70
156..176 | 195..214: 1.17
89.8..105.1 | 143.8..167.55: 1.19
